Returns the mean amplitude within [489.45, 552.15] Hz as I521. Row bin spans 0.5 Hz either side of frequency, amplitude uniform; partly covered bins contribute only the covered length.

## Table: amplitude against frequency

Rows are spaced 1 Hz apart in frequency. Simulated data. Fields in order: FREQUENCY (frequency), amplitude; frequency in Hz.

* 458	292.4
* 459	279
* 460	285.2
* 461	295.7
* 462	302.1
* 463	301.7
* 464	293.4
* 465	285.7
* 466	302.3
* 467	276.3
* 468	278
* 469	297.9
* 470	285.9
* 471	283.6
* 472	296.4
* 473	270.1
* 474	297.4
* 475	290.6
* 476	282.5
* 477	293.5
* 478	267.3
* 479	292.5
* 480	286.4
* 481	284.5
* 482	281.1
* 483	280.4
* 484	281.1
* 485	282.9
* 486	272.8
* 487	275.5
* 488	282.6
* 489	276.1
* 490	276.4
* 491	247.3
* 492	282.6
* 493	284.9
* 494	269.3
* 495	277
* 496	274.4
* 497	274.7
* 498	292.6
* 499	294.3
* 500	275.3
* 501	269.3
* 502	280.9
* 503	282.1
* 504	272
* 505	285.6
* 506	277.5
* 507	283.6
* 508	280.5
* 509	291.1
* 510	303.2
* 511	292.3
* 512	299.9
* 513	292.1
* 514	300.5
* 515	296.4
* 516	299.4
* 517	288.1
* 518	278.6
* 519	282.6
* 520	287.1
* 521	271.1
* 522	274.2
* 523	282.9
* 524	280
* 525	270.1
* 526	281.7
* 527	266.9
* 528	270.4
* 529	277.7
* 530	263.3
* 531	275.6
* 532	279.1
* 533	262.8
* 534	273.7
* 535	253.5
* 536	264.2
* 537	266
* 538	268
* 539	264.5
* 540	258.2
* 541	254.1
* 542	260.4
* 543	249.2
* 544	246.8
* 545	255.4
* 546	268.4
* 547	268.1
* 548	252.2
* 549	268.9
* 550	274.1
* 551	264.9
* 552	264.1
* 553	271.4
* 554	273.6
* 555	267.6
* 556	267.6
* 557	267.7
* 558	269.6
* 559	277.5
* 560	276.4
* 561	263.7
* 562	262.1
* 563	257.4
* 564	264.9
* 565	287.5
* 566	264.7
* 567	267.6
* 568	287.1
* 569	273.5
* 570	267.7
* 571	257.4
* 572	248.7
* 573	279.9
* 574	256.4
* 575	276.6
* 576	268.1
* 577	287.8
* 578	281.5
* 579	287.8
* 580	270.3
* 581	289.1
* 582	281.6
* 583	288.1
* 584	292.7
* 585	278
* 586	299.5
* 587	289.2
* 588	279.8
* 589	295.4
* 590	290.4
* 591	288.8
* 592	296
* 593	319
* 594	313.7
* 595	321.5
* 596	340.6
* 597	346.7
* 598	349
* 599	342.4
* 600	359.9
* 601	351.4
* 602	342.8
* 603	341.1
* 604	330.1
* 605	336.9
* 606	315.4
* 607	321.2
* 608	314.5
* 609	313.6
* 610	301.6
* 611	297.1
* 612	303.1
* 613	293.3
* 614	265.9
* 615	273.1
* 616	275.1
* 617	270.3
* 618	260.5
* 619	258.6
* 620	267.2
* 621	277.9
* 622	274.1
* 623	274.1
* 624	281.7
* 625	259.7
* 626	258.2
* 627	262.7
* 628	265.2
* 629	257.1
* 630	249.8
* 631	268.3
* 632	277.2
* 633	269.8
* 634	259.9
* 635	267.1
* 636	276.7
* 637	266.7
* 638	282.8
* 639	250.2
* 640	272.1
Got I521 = 275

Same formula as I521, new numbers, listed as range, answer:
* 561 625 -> 292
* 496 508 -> 280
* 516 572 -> 269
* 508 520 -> 292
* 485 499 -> 277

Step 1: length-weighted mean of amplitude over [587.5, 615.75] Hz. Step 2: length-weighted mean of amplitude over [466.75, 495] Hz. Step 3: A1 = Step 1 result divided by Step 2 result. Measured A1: 1.1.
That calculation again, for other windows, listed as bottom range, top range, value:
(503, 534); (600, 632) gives 1.03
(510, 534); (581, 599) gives 1.08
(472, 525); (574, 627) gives 1.05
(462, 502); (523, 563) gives 0.94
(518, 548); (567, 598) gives 1.08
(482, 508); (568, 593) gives 1.01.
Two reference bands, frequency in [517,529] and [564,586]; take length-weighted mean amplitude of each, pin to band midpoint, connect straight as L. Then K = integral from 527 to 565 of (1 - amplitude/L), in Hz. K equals 1.5 Hz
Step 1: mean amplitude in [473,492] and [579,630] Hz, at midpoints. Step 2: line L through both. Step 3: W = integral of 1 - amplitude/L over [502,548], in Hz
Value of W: 1.7 Hz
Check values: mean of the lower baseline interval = 280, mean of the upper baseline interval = 297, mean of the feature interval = 275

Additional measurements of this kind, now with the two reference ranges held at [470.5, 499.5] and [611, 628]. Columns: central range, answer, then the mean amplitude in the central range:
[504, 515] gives -0.4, 290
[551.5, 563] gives 0.3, 269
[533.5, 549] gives 1.0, 260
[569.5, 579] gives 0.2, 270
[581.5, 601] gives -2.5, 310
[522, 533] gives 0.2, 274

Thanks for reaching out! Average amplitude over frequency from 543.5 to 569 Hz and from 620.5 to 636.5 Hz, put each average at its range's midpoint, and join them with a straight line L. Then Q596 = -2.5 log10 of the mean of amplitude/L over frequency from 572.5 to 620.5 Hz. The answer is -0.12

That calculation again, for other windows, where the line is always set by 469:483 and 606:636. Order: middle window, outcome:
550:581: 0.038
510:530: -0.002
